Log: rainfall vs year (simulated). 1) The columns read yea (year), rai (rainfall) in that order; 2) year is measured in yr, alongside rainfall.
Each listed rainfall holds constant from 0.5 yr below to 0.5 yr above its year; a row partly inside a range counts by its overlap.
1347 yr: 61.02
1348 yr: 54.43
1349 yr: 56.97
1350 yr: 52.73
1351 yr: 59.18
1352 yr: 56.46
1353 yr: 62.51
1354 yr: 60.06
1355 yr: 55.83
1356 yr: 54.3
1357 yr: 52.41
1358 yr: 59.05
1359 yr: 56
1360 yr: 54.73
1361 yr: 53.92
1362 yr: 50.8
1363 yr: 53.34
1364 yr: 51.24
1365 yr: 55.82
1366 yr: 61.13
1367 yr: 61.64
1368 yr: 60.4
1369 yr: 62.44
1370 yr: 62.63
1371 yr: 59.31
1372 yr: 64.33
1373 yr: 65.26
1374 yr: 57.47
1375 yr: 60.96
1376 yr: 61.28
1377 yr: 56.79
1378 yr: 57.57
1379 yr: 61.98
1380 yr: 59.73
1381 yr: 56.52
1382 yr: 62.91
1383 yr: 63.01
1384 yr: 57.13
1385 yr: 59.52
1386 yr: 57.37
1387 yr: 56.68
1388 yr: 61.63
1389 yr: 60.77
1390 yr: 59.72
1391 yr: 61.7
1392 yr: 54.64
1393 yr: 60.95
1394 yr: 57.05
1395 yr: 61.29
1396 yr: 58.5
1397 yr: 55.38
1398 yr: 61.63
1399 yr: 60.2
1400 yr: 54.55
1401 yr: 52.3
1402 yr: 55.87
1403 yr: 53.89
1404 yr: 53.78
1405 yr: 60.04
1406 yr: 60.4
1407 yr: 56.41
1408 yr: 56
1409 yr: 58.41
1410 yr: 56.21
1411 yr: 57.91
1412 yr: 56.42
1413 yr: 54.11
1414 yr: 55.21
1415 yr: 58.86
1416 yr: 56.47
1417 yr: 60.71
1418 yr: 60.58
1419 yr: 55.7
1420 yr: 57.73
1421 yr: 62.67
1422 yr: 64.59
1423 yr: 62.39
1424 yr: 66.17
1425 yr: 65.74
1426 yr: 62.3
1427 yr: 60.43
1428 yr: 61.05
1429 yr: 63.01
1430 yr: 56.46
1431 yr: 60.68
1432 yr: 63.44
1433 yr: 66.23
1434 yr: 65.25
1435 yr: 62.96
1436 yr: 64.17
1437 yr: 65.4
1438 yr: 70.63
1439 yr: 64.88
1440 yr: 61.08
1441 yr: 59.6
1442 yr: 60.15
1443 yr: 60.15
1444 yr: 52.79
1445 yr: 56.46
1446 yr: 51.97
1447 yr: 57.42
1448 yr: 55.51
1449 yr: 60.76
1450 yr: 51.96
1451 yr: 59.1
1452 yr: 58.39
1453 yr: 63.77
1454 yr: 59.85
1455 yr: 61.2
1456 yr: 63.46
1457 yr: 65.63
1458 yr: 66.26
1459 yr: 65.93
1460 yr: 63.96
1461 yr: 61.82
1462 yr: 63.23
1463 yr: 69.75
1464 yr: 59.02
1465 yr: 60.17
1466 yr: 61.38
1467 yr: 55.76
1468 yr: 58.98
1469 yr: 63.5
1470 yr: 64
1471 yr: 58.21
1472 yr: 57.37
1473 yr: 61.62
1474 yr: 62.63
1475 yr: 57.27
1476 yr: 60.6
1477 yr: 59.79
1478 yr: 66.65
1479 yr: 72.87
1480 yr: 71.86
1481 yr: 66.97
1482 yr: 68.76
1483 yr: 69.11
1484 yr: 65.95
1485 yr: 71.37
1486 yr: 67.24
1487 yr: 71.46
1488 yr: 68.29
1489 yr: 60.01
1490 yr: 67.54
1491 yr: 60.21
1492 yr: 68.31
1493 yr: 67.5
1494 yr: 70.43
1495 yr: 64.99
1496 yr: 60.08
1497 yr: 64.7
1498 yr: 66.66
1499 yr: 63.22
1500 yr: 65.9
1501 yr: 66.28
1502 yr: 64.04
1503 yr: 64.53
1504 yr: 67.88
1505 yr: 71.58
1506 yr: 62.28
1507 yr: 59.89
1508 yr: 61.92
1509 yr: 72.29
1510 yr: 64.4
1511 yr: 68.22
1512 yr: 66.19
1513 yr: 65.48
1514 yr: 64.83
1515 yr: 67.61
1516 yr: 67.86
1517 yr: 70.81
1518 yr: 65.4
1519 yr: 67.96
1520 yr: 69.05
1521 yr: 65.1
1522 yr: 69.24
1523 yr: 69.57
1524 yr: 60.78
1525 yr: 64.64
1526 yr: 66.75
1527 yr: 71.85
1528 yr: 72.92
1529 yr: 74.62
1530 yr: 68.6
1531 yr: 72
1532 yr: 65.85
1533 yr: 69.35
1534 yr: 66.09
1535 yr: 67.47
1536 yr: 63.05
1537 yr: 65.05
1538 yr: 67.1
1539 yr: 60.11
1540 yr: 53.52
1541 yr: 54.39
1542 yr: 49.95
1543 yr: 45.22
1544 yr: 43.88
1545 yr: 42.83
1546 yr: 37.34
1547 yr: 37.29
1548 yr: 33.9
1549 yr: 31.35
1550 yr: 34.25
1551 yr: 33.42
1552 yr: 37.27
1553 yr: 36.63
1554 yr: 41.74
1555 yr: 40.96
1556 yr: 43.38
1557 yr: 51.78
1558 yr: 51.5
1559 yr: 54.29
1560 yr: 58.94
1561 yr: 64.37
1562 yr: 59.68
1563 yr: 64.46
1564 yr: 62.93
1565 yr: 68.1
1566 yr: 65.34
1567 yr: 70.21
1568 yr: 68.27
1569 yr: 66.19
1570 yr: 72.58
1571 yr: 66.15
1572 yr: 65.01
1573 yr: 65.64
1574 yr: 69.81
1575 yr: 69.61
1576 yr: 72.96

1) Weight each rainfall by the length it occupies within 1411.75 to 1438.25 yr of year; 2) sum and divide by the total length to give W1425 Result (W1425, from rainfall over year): 61.4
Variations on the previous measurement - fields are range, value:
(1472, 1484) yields 65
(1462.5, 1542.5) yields 65.2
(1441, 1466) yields 60.4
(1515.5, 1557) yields 56.5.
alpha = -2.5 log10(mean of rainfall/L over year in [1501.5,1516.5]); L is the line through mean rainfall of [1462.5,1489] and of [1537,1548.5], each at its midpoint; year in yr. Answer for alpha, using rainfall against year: -0.17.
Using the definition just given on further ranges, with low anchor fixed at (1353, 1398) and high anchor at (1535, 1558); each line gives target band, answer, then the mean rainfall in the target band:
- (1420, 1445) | -0.15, 62.4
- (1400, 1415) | 0.00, 56.2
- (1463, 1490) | -0.24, 64.1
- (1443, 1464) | -0.14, 60.4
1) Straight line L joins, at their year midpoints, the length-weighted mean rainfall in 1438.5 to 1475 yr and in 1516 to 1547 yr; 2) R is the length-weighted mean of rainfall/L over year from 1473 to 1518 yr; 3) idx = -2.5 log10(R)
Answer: -0.078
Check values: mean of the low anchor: 60.4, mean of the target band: 66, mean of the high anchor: 62.4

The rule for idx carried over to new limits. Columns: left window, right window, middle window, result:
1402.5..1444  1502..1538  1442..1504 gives 0.014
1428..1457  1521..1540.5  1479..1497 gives -0.056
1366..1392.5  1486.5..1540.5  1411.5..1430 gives 0.034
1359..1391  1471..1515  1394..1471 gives 0.037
